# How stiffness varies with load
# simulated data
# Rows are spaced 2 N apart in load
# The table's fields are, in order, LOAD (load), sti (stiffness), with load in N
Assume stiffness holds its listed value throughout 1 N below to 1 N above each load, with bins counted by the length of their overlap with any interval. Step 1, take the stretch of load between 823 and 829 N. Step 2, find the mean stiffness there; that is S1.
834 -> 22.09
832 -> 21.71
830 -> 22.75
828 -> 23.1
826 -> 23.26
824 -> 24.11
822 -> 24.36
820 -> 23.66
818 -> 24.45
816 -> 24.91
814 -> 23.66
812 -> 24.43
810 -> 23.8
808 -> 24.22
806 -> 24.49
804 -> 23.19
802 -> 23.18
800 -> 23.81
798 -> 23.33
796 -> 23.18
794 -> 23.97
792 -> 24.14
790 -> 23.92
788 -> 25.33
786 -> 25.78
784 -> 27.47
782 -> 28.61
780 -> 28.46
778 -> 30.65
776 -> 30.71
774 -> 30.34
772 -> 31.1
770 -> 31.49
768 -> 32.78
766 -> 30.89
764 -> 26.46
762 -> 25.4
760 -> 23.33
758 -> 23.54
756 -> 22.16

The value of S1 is 23.5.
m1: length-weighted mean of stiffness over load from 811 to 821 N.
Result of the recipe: 24.2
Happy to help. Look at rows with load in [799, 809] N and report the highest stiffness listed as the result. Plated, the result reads 24.49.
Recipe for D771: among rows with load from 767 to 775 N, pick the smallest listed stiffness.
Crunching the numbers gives 30.34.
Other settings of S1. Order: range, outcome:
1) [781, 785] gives 28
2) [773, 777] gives 30.5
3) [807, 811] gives 24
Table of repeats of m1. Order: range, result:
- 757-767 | 25.9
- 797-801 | 23.6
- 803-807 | 23.8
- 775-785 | 29.2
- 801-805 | 23.2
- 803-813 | 24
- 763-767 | 28.7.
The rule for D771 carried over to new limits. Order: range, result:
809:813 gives 23.8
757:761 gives 23.33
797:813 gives 23.18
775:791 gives 23.92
